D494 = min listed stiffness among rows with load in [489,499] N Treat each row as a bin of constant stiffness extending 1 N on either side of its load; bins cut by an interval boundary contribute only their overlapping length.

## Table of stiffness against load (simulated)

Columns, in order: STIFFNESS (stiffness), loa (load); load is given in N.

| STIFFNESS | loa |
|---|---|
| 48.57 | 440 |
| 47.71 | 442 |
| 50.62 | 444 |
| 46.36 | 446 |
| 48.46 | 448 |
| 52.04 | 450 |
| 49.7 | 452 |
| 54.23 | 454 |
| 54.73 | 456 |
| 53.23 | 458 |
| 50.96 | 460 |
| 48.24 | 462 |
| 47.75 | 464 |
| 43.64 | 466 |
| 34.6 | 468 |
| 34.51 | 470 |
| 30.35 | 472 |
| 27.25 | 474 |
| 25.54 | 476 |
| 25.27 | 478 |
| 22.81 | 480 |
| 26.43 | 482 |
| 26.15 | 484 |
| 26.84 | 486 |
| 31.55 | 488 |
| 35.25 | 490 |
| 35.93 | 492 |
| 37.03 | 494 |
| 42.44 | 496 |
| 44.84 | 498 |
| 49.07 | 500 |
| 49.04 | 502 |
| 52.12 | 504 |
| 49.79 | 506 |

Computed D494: 35.25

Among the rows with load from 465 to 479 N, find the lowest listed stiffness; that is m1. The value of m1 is 25.27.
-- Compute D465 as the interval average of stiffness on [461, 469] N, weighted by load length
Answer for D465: 43.6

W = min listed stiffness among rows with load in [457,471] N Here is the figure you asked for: 34.51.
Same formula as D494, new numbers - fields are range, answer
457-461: 50.96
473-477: 25.54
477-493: 22.81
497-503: 44.84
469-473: 30.35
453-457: 54.23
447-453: 48.46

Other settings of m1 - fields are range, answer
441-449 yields 46.36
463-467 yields 43.64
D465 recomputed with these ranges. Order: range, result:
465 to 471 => 37.6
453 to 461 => 53.3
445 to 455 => 50.2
